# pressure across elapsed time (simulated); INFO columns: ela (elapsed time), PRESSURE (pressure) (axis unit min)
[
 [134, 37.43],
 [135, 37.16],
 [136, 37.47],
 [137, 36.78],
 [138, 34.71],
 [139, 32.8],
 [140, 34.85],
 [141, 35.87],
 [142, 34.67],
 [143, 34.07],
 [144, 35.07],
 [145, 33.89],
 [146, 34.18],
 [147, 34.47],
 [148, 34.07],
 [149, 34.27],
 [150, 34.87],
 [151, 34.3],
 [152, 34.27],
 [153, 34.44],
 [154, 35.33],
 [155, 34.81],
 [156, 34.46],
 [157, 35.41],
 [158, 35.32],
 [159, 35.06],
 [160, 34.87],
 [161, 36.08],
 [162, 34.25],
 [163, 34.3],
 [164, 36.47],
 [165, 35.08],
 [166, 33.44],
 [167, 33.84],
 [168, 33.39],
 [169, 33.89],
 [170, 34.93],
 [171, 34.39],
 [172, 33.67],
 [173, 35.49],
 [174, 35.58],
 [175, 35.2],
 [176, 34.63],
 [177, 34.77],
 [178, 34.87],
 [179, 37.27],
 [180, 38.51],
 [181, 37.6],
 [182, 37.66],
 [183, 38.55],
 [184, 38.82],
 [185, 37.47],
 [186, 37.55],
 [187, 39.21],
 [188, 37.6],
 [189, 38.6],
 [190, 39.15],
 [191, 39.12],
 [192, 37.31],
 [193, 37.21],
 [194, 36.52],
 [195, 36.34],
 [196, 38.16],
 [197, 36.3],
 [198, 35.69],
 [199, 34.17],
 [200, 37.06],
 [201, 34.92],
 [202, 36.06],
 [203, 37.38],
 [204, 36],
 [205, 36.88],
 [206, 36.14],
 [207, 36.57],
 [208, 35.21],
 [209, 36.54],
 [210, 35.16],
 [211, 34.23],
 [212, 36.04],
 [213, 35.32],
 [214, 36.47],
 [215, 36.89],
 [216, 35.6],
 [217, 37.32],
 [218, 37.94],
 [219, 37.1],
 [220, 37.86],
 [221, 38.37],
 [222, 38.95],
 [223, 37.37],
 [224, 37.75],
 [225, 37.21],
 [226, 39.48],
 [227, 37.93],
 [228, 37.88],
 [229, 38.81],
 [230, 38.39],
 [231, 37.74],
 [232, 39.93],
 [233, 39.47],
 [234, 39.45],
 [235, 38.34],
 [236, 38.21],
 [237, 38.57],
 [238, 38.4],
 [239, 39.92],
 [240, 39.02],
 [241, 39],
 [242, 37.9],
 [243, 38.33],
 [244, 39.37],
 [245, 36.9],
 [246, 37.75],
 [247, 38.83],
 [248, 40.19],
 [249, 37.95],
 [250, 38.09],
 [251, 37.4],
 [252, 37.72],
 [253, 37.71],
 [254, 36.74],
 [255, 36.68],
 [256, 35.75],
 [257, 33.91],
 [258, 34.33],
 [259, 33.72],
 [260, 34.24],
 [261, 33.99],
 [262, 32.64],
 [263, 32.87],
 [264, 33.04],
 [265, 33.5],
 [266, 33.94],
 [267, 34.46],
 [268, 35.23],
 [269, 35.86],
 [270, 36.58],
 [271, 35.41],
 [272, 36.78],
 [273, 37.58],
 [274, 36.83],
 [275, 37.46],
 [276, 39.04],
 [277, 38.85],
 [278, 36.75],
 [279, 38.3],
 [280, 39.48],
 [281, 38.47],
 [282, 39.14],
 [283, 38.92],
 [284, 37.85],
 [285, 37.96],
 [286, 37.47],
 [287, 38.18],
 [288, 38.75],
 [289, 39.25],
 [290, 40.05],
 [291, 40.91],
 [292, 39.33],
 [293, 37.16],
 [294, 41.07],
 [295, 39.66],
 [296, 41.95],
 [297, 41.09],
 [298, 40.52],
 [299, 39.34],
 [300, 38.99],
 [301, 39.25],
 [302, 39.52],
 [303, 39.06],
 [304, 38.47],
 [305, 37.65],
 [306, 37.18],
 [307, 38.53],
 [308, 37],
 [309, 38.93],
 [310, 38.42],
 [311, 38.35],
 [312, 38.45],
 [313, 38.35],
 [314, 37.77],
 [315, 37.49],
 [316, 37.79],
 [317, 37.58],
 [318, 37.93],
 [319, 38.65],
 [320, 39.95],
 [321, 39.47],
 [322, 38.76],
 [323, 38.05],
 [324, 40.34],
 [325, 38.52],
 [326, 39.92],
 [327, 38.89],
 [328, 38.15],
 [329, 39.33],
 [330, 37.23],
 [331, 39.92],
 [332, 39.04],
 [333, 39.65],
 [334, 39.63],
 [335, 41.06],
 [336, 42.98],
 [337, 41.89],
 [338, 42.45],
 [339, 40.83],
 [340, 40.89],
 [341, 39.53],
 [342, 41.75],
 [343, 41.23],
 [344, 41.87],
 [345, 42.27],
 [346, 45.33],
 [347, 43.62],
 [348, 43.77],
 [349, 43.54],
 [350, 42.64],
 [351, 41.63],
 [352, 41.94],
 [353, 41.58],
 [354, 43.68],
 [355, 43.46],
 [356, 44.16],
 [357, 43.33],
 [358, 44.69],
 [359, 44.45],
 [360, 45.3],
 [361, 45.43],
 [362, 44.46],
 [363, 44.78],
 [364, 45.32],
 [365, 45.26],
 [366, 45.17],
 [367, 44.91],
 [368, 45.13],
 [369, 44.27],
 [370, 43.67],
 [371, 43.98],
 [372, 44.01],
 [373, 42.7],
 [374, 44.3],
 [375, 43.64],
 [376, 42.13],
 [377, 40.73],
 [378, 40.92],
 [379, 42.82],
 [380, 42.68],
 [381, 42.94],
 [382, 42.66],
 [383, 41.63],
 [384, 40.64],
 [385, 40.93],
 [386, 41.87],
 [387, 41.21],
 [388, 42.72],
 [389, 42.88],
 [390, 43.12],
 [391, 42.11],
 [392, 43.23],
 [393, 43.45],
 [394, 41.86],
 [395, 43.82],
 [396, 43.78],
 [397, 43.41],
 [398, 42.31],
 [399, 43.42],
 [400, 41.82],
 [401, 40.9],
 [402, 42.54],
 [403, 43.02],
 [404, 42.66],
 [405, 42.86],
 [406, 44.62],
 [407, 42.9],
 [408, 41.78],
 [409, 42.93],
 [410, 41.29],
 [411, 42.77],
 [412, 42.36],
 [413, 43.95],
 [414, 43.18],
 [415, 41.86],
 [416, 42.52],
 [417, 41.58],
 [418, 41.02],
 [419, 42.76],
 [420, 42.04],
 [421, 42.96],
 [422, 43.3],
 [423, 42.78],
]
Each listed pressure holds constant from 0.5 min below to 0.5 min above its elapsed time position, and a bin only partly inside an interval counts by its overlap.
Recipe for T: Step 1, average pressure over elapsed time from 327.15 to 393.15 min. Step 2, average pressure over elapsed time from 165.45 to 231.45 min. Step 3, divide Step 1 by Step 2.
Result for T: 1.16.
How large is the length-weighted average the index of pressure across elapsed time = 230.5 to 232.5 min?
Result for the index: 38.8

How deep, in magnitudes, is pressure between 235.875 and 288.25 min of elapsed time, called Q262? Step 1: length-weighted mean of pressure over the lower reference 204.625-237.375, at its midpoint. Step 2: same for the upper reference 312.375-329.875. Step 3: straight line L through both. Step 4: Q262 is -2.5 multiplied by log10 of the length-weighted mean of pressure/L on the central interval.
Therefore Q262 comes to 0.03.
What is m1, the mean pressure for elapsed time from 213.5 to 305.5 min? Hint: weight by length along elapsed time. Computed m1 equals 37.7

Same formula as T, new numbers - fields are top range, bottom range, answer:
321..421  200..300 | 1.13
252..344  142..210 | 1.07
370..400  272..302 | 1.09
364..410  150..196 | 1.19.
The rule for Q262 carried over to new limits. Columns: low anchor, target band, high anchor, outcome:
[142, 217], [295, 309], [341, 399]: 0.04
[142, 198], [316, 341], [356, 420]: 0.04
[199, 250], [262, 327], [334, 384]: 0.07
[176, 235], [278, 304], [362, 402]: 0.02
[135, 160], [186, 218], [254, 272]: -0.06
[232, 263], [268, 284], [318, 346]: 0.02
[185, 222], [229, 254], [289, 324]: -0.03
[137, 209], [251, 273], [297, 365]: 0.10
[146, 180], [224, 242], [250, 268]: -0.11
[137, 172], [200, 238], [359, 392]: 0.00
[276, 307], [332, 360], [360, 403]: -0.02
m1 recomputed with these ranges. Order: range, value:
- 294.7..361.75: 40.5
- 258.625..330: 37.9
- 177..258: 37.4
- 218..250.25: 38.4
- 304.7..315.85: 38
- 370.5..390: 42.4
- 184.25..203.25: 37.2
